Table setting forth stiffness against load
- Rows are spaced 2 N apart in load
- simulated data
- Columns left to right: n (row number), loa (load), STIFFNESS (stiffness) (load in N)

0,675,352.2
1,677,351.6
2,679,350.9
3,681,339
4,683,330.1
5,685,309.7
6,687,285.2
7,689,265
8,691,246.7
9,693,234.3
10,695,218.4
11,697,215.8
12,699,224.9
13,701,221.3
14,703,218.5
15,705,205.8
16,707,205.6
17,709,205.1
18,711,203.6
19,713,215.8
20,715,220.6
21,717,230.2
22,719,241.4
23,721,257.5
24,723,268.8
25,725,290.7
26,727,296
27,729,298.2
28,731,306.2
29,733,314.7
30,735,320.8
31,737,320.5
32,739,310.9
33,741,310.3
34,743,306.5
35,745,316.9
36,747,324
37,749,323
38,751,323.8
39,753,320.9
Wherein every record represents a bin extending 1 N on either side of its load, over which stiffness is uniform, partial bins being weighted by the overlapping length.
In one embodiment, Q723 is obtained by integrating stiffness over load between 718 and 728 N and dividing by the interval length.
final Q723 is 271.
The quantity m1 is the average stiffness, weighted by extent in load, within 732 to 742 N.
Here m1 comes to 315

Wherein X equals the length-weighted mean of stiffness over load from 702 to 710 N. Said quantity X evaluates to 209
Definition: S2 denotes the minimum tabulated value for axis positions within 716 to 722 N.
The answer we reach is 230.2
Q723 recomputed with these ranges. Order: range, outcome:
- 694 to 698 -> 217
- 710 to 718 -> 218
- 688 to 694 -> 249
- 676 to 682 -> 347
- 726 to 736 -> 307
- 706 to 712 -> 205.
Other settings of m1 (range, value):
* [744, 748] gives 320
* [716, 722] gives 243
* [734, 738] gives 321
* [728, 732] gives 302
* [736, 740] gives 316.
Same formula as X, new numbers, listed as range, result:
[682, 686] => 320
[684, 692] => 277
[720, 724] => 263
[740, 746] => 311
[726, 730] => 297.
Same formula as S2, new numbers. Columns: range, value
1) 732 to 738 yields 314.7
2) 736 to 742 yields 310.3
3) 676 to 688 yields 285.2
